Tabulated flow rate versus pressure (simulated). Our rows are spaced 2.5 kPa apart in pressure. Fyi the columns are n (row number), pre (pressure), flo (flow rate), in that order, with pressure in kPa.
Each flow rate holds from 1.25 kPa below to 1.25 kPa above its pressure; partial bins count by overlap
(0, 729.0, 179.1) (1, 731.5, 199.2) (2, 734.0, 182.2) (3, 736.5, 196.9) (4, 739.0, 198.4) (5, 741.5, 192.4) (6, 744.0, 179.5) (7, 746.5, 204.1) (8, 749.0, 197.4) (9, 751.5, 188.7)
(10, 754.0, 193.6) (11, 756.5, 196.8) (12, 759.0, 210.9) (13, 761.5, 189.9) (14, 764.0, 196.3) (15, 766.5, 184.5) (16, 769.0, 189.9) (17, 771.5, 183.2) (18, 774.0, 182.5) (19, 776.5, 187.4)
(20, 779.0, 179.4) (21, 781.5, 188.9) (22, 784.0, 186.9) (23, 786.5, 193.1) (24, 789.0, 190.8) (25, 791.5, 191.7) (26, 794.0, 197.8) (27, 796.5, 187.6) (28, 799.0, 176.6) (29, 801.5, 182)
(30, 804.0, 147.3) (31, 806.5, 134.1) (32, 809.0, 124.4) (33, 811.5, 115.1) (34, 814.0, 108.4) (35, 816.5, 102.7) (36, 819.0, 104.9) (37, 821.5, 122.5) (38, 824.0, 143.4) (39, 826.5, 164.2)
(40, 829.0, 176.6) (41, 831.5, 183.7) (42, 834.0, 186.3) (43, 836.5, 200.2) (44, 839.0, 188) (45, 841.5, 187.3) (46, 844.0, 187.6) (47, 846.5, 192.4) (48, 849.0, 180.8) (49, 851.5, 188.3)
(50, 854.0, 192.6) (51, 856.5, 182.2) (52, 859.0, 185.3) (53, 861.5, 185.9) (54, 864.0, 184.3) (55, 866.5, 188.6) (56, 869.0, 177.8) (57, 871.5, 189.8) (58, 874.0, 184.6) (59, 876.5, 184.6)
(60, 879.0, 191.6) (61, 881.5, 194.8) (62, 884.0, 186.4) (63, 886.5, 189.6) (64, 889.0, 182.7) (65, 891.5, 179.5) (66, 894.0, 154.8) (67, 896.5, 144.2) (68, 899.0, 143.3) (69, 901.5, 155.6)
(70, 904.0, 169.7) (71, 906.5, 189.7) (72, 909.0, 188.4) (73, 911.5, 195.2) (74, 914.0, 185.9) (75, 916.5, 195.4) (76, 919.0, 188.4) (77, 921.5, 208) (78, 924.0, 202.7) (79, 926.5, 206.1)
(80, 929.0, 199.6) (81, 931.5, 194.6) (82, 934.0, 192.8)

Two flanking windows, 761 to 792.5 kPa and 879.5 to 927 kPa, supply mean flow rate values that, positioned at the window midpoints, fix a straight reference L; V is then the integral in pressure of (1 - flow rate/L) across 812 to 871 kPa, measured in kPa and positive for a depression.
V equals 4.80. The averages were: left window 188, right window 182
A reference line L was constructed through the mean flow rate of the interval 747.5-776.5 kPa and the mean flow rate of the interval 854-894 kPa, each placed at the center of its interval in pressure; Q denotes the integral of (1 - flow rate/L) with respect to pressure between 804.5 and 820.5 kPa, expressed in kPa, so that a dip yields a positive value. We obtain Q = 6.1 kPa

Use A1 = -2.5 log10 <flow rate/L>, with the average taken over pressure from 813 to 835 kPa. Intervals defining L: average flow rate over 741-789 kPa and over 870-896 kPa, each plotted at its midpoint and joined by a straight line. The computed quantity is 0.28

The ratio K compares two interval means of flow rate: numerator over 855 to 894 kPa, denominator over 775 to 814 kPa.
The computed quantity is 1.1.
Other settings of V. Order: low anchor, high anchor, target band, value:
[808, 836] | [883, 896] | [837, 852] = -3.5 kPa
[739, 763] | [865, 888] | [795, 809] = 2.2 kPa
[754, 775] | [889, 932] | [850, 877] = -0.1 kPa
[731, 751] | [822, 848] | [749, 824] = 6.7 kPa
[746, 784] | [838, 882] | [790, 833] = 8.6 kPa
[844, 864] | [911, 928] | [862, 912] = 3.5 kPa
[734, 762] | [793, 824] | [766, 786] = -1.8 kPa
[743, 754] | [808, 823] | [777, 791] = -3.5 kPa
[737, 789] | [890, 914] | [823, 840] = 0.3 kPa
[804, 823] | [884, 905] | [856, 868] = -3.1 kPa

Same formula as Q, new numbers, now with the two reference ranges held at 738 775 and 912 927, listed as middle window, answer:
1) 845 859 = 0.6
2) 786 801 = 0.4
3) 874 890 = 0.7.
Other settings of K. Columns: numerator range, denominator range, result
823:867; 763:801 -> 0.98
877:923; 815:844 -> 1.12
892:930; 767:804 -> 0.98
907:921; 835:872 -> 1.02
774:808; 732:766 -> 0.93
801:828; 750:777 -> 0.68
